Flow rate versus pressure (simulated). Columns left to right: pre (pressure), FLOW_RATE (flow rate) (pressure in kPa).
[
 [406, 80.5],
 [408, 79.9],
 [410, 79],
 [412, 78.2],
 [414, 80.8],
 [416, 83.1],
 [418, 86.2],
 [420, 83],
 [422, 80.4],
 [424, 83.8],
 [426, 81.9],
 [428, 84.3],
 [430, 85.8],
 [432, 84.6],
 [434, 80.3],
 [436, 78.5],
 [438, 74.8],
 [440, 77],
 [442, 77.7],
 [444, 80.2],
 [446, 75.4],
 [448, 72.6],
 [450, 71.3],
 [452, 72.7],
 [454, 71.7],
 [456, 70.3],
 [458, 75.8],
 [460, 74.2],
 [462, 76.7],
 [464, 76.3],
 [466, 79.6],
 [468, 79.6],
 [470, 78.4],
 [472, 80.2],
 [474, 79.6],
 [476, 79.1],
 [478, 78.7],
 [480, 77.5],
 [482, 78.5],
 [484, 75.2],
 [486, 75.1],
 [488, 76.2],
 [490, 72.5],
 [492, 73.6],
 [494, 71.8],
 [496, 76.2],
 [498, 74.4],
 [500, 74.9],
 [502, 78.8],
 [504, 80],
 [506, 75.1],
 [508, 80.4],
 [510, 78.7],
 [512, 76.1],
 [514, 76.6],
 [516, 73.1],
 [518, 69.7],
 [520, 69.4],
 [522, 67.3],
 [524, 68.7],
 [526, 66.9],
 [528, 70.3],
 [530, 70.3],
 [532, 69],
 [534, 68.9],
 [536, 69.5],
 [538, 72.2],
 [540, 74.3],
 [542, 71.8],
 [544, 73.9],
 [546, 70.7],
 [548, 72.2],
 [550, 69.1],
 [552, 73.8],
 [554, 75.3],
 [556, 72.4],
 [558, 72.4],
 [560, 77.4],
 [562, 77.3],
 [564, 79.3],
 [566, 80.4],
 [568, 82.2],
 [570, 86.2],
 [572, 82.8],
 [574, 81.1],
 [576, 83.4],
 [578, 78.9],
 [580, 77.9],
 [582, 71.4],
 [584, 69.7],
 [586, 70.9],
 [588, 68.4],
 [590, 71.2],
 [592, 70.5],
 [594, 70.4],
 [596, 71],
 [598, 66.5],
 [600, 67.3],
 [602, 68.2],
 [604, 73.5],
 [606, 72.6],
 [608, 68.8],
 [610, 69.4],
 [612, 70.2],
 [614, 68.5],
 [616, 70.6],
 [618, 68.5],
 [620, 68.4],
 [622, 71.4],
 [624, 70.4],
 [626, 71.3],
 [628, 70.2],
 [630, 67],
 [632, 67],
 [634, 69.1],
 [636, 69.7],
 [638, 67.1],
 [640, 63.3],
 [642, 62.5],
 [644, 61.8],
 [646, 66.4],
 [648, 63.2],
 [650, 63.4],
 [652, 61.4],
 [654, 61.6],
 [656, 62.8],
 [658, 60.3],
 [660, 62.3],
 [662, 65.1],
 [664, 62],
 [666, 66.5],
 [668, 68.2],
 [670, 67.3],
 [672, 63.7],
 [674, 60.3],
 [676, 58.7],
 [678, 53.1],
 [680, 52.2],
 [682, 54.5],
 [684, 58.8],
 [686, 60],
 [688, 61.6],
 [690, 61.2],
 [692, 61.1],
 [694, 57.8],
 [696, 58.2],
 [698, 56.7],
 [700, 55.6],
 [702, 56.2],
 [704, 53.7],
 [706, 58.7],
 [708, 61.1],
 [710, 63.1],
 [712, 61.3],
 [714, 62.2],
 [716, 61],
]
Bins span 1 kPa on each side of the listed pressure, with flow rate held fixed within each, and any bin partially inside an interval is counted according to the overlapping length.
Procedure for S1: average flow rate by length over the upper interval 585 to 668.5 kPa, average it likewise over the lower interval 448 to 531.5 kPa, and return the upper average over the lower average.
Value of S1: 0.9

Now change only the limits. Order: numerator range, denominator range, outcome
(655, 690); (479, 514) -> 0.80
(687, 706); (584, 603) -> 0.84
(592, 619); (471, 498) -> 0.91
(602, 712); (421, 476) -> 0.82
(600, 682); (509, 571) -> 0.89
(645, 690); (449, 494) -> 0.81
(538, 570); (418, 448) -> 0.93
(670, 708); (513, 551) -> 0.82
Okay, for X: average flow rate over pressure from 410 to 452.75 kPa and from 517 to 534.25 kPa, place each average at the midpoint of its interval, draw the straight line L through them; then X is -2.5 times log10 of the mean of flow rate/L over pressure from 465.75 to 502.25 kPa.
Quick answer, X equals -0.04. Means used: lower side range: 79.7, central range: 76.7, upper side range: 68.9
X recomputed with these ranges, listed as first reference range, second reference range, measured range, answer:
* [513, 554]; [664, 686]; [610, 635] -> -0.08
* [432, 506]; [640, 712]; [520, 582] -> -0.07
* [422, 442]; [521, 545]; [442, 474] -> 0.03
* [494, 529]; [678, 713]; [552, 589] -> -0.12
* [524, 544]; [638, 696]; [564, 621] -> -0.10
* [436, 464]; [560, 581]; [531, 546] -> 0.11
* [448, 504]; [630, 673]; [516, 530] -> 0.06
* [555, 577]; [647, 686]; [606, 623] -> 0.02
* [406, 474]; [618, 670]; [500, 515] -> -0.05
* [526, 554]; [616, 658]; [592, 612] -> -0.03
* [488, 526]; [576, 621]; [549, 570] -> -0.06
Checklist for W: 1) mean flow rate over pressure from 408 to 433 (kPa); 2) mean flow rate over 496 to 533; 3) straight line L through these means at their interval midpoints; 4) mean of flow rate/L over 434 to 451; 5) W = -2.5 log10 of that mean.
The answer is 0.06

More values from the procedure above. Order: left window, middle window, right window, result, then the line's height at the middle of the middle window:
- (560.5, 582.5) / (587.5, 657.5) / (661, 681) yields 0.05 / 70.7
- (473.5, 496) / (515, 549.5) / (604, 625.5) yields 0.05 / 73.9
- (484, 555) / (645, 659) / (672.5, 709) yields -0.03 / 61.3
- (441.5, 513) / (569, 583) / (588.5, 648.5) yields -0.13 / 70.9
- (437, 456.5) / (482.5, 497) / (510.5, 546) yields -0.03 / 72.7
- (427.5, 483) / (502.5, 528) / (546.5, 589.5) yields 0.05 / 76.8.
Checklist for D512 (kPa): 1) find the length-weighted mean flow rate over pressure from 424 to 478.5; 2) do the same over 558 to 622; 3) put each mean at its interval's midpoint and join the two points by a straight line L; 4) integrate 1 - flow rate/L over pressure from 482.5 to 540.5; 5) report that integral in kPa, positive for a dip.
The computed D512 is 2.0 kPa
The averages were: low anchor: 77.8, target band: 73.3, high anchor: 73.6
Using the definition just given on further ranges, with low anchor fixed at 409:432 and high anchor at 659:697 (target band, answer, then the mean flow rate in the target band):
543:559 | -0.2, 72.5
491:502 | 0.2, 74.6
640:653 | 0.0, 63.1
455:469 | 0.5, 76.1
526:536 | 0.5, 69.3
